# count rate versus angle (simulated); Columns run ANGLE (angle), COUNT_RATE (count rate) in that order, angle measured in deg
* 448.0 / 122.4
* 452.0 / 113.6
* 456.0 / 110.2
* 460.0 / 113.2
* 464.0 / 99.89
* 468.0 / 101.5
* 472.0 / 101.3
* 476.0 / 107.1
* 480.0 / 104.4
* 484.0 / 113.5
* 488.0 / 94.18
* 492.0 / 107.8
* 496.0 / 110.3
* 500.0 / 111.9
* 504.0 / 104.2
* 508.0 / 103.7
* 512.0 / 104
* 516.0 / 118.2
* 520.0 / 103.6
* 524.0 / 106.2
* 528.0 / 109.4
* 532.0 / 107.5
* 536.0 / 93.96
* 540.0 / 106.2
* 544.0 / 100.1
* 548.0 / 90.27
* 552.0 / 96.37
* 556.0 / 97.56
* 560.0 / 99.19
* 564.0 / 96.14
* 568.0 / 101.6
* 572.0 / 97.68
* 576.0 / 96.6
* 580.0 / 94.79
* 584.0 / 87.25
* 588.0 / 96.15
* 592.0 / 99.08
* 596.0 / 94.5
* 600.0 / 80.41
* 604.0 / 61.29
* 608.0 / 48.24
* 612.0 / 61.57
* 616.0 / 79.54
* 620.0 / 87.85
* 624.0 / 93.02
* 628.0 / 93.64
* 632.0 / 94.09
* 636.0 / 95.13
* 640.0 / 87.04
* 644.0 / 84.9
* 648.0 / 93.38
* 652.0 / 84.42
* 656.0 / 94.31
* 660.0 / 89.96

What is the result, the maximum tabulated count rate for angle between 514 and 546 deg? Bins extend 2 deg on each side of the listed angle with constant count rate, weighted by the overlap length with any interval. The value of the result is 118.2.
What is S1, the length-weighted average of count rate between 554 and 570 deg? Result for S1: 98.6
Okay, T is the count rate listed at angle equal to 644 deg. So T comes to 84.9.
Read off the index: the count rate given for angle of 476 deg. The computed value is 107.1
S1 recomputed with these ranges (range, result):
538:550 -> 98.9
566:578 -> 98.6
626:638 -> 94.3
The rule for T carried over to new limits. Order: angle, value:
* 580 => 94.79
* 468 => 101.5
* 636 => 95.13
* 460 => 113.2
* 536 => 93.96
